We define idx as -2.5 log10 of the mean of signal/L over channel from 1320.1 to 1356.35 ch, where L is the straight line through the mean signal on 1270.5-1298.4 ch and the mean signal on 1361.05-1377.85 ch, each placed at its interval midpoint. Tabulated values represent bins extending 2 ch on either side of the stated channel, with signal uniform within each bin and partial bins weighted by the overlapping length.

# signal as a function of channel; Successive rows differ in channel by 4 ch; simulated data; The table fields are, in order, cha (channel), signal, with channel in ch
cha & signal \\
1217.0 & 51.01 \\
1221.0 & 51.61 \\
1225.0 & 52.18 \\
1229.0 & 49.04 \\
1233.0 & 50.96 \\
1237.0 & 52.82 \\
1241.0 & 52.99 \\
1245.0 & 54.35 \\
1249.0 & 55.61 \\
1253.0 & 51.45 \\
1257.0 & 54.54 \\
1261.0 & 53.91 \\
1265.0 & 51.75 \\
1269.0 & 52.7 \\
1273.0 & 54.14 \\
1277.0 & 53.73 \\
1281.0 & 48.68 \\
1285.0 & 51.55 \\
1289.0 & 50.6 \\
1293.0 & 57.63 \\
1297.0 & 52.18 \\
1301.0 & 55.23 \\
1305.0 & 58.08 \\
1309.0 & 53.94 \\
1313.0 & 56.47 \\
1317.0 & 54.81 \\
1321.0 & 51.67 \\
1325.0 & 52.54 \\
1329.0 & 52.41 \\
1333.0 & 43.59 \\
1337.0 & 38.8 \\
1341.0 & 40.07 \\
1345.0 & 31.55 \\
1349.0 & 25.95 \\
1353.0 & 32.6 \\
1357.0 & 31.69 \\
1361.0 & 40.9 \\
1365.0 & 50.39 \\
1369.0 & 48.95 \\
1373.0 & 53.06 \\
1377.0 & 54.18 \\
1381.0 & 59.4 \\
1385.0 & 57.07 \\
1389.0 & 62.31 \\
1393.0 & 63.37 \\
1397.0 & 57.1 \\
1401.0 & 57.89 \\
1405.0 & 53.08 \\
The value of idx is 0.26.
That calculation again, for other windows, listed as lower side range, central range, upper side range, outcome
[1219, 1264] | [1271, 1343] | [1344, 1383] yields -0.08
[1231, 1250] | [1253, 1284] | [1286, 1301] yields 0.02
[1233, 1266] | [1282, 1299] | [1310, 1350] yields -0.07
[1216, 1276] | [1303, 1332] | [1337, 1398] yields -0.10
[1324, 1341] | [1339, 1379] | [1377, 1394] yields 0.28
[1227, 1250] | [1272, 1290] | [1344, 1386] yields -0.04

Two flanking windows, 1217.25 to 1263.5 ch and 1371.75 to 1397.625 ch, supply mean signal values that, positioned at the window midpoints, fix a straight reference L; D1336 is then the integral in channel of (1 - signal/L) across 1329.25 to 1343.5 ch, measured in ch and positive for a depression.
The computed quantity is 3.6 ch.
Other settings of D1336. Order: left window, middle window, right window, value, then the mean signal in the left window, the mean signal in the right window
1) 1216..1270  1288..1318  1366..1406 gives -0.44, 52.5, 56.6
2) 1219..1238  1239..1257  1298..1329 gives -0.60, 51.2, 54.5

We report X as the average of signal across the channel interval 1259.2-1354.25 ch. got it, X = 49.1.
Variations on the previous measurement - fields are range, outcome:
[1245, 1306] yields 53.4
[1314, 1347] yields 46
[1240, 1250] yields 54.3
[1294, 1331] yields 54.2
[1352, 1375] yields 43.4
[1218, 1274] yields 52.7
